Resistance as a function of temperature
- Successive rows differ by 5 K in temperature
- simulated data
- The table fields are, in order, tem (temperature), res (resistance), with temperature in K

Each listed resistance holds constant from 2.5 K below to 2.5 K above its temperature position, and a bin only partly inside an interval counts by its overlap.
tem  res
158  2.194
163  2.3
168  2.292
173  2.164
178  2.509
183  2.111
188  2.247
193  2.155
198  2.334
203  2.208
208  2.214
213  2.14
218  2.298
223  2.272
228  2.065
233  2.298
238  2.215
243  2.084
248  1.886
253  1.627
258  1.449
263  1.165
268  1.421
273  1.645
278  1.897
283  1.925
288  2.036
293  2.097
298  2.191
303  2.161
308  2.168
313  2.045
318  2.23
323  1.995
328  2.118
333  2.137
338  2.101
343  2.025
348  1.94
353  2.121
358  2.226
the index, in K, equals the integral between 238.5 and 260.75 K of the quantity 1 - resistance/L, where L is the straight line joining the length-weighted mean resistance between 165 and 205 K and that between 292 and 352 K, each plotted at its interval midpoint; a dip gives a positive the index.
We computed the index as 3.9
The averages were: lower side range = 2.25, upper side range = 2.1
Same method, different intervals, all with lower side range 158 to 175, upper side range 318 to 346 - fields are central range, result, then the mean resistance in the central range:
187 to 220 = -0.23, 2.23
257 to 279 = 6.70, 1.49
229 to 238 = -0.23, 2.24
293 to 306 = -0.26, 2.16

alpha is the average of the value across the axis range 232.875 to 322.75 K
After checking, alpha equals 1.91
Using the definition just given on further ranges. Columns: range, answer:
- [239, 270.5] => 1.63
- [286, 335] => 2.12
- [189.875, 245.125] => 2.21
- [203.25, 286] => 1.92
